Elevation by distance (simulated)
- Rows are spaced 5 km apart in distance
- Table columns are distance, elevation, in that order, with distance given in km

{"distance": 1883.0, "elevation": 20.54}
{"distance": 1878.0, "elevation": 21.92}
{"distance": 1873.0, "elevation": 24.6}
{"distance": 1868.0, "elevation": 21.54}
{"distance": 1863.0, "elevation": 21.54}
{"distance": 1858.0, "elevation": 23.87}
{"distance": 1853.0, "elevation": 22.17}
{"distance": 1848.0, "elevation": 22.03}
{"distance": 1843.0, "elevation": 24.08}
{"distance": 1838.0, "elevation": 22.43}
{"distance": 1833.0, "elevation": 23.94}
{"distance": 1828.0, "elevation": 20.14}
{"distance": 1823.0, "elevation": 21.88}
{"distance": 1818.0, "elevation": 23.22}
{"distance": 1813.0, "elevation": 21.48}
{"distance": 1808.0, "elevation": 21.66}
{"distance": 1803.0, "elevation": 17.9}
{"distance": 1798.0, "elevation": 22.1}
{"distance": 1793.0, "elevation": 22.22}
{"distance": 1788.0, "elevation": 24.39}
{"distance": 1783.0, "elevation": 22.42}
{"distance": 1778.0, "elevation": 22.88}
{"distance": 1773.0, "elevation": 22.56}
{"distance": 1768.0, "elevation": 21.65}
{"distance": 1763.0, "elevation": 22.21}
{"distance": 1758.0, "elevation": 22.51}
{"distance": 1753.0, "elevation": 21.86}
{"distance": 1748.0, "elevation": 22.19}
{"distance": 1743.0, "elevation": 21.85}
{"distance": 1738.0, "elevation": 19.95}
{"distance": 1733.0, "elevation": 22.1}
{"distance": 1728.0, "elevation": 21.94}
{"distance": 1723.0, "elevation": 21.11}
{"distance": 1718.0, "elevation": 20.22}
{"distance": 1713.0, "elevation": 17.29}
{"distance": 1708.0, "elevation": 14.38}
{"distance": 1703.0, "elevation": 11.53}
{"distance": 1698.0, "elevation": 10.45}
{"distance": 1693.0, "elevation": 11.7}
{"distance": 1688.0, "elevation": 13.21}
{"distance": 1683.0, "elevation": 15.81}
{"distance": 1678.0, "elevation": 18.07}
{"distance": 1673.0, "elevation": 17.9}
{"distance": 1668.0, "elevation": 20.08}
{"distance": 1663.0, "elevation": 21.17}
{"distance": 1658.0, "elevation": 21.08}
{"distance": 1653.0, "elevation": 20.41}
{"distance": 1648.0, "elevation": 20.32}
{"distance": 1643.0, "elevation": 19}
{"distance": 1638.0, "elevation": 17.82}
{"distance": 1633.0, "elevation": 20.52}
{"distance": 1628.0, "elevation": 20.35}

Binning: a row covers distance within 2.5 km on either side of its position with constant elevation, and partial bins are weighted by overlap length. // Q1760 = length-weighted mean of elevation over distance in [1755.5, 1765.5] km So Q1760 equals 22.4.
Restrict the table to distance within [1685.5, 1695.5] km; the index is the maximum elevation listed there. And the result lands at 13.21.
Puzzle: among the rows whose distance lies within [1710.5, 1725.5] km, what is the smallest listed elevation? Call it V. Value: 17.29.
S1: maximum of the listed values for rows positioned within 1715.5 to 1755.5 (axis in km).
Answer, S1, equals 22.19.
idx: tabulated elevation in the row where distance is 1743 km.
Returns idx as 21.85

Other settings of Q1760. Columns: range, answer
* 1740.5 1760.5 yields 22.1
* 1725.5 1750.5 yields 21.6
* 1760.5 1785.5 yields 22.3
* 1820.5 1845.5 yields 22.5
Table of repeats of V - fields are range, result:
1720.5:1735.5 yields 21.11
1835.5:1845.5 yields 22.43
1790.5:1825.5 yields 17.9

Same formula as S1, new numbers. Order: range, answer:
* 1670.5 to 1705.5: 18.07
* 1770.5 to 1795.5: 24.39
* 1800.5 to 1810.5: 21.66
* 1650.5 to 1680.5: 21.17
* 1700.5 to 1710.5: 14.38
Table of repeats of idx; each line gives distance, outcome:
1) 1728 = 21.94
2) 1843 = 24.08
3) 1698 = 10.45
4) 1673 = 17.9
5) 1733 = 22.1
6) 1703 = 11.53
